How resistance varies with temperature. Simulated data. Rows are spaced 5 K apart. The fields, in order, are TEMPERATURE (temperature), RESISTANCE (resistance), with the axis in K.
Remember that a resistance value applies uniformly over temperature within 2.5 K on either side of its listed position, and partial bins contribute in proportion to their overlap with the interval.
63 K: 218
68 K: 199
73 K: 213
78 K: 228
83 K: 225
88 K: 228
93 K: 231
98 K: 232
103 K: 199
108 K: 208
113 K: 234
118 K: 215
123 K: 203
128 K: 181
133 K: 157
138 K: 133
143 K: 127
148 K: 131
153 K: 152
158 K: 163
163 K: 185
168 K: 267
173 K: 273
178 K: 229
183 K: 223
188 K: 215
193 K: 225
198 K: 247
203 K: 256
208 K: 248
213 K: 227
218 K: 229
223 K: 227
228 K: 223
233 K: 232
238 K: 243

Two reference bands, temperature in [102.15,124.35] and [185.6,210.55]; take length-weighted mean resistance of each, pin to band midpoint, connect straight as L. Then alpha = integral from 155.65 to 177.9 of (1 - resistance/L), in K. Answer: 0.6 K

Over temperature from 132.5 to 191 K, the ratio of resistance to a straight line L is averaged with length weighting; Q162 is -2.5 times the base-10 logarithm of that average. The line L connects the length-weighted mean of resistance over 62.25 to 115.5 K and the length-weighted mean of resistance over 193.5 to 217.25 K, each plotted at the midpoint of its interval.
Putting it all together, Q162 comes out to 0.23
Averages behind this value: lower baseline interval 220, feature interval 189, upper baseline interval 242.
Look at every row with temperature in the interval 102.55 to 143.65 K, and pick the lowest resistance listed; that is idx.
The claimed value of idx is 127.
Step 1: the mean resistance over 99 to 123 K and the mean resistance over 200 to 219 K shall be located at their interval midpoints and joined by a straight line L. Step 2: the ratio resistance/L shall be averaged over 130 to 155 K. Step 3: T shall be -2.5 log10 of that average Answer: 0.499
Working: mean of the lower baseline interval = 214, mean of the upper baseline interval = 241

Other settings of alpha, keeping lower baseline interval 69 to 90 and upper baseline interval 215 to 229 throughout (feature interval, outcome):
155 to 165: 2.3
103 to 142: 6.1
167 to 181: -1.8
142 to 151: 3.8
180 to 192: 0.3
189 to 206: -1.1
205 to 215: -0.6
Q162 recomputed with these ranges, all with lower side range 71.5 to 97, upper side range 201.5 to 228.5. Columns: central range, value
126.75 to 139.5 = 0.41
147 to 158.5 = 0.48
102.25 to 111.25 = 0.10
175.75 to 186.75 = 0.04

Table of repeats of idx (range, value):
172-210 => 215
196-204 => 247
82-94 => 225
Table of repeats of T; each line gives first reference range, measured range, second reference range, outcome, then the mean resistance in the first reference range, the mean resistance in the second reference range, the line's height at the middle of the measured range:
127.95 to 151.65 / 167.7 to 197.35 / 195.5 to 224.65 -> -0.19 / 142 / 239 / 201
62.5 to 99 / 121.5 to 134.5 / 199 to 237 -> 0.25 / 222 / 235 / 226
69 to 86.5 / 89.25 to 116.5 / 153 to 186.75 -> -0.01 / 220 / 218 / 220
